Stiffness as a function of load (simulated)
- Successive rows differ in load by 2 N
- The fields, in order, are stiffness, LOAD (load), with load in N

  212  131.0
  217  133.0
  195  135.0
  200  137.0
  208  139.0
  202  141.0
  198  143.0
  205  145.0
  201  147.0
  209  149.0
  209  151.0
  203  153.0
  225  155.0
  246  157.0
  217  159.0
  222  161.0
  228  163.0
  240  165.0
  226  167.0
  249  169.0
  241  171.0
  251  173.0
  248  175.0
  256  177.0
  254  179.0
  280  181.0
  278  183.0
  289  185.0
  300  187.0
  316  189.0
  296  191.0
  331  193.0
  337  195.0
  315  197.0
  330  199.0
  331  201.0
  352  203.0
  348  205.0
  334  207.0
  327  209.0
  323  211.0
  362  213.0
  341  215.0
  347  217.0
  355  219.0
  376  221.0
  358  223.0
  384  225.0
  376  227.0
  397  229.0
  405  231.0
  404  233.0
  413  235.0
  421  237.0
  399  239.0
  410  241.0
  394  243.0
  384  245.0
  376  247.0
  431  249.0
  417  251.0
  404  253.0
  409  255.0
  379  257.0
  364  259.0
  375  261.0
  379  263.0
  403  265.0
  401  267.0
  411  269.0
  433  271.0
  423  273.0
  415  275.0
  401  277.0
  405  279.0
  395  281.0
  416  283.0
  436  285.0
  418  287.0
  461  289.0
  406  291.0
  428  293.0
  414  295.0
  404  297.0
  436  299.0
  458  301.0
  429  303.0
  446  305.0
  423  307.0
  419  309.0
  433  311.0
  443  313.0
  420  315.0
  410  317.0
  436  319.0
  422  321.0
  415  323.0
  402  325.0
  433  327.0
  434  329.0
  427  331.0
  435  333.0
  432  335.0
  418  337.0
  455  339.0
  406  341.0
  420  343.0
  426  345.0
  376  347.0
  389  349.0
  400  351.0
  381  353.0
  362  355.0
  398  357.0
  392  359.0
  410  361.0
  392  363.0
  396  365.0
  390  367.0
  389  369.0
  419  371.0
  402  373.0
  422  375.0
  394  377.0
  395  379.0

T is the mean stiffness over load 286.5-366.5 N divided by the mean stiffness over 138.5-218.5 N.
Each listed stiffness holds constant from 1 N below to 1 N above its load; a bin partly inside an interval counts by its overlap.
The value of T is 1.5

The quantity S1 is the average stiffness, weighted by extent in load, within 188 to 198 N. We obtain 319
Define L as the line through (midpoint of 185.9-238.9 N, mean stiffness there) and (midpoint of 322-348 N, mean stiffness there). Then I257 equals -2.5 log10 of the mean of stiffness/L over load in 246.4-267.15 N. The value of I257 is -0.05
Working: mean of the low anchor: 354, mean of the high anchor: 421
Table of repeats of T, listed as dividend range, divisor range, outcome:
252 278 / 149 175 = 1.74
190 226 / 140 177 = 1.52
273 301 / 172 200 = 1.44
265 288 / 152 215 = 1.46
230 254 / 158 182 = 1.67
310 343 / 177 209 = 1.37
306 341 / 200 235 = 1.18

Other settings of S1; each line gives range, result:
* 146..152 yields 206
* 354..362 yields 390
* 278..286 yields 413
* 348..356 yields 383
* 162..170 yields 236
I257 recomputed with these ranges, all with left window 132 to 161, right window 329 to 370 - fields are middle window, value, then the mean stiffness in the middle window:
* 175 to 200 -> -0.19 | 296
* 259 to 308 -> -0.21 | 416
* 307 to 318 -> -0.15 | 425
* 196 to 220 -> -0.25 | 339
